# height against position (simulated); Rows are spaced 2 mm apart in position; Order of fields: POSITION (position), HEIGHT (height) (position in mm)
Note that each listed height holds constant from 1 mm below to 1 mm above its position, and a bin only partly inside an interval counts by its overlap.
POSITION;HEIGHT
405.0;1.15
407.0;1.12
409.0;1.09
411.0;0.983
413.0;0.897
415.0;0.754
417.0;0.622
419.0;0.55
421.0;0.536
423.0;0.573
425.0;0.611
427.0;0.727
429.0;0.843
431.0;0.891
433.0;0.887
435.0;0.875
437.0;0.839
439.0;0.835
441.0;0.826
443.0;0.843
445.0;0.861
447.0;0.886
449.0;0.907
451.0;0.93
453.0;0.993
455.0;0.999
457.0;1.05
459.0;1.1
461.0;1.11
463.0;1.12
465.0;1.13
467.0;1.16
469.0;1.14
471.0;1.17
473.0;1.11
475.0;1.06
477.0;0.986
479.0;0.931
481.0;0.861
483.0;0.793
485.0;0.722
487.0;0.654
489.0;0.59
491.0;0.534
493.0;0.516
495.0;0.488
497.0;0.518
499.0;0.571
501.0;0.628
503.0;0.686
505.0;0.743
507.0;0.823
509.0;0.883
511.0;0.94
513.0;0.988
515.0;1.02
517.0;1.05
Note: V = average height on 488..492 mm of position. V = 0.562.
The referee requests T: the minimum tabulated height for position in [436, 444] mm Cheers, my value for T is 0.826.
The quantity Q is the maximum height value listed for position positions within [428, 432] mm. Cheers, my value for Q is 0.891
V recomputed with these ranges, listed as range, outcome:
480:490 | 0.724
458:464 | 1.11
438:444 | 0.835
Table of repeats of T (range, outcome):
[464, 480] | 0.931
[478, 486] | 0.722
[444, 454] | 0.861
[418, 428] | 0.536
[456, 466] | 1.05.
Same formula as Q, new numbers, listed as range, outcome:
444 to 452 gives 0.93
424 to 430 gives 0.843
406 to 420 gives 1.12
